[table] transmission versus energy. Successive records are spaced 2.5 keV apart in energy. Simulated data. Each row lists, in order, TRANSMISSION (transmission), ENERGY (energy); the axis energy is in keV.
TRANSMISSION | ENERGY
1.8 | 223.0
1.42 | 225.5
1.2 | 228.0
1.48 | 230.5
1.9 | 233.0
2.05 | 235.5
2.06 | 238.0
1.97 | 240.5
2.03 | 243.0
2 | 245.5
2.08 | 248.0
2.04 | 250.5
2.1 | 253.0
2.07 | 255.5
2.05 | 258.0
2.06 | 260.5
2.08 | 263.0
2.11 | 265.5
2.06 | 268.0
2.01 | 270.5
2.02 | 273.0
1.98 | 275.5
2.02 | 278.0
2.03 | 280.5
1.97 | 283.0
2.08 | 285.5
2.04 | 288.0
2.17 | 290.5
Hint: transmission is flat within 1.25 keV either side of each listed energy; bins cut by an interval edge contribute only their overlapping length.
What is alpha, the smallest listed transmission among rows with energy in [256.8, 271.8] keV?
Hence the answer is 2.01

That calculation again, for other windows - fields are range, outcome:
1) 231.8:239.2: 1.9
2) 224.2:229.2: 1.2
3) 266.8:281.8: 1.98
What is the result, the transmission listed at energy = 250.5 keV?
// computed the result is 2.04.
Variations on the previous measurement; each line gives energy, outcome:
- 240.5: 1.97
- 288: 2.04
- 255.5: 2.07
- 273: 2.02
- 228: 1.2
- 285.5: 2.08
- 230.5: 1.48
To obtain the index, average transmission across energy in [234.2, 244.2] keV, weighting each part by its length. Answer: 2.03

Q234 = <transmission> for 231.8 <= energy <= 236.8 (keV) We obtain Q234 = 1.98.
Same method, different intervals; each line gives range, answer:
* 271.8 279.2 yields 2.01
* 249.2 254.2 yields 2.07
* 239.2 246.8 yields 2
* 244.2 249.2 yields 2.04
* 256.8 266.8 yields 2.08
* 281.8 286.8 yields 2.03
